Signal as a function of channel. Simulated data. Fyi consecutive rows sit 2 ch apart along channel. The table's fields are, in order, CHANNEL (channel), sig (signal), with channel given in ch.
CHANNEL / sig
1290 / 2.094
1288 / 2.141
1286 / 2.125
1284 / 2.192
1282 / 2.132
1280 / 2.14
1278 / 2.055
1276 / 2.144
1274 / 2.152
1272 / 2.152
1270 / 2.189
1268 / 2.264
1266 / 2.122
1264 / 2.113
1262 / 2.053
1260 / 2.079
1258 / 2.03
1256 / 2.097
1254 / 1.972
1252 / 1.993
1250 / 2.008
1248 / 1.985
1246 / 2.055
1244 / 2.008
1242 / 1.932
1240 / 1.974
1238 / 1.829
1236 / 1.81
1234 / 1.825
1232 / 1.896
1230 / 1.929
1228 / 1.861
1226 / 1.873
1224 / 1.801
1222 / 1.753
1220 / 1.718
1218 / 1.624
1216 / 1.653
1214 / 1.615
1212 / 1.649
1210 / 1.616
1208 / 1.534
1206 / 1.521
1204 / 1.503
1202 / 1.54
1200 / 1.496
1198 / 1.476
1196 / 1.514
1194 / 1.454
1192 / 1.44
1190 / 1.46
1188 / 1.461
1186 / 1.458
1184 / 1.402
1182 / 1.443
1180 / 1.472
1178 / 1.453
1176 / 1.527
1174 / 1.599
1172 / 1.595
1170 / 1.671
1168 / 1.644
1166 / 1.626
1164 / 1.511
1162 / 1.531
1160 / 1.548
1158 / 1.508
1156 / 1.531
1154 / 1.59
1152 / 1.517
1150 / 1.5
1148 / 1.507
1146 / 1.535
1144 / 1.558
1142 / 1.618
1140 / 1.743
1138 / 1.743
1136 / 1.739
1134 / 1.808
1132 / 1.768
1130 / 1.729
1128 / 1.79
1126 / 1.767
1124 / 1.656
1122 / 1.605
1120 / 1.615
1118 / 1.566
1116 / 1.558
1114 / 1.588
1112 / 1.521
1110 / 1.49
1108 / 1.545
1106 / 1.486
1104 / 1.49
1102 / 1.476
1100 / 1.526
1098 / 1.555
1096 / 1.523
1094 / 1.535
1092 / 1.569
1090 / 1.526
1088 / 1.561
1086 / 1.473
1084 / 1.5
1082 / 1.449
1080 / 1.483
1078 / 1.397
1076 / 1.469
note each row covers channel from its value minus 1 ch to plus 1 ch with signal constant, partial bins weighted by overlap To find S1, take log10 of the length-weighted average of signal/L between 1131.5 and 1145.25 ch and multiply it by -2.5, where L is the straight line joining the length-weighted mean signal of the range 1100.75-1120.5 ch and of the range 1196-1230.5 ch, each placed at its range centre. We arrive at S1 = -0.095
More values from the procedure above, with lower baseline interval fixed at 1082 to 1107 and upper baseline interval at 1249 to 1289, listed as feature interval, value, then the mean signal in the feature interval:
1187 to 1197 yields 0.25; 1.47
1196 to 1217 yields 0.21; 1.56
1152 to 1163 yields 0.13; 1.54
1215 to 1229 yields 0.11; 1.75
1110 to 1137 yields -0.03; 1.66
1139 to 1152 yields 0.08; 1.57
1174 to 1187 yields 0.22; 1.47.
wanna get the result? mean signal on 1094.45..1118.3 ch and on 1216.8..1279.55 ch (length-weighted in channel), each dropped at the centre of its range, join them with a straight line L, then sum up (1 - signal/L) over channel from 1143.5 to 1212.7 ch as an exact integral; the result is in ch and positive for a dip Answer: 9.0 ch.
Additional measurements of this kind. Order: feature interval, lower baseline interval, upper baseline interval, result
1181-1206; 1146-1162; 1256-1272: 3.9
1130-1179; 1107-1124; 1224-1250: 2.2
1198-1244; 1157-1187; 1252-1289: 2.5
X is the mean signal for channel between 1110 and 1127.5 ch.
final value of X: 1.61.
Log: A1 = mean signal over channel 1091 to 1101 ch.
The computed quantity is 1.54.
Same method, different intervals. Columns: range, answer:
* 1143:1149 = 1.53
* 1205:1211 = 1.56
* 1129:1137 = 1.76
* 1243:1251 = 2.01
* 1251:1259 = 2.02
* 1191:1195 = 1.45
